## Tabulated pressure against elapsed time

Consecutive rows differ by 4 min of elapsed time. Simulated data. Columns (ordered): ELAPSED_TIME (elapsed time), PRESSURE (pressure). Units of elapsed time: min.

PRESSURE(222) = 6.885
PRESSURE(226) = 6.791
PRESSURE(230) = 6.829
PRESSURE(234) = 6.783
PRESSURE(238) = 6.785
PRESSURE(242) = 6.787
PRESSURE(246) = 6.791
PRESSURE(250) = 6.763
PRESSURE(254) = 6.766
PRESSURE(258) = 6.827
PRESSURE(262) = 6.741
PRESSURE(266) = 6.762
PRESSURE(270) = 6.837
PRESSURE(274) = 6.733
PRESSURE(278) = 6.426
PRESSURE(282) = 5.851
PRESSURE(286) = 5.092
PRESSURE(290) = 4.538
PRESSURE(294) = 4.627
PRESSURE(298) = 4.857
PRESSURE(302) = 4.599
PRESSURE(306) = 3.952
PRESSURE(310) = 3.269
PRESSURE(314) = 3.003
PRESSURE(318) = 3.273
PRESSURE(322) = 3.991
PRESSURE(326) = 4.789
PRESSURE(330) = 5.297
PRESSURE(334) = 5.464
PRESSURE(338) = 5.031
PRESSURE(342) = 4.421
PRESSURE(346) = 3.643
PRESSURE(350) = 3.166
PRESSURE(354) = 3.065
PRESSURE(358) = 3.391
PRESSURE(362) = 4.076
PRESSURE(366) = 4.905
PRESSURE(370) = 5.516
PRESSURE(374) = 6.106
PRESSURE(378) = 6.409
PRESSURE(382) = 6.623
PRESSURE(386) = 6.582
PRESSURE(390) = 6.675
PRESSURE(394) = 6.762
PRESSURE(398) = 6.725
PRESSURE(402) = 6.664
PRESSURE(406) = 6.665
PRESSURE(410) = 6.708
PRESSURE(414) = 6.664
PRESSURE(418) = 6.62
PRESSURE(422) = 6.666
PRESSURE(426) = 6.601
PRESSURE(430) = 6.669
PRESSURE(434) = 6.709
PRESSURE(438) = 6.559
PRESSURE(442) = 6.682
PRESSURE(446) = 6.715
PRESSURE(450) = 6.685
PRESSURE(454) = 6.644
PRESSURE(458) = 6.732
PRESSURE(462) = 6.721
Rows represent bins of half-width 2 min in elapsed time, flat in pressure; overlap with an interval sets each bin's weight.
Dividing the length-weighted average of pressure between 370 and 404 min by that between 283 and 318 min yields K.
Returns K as 1.54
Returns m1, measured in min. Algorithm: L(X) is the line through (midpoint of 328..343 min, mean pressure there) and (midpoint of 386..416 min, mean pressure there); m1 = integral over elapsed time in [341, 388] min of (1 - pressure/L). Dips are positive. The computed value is 8.24 min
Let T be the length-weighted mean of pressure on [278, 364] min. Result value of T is 4.31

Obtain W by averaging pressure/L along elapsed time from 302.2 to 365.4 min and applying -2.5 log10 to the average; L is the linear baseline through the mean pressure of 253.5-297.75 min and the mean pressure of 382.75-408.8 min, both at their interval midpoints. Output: 0.494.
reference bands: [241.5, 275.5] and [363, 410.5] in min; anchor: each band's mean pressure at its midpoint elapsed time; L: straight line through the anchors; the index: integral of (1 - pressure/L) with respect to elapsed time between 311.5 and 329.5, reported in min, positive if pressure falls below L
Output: 7.3 min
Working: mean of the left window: 6.78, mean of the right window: 6.3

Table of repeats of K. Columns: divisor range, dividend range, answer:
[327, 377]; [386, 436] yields 1.47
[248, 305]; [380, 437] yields 1.13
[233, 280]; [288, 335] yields 0.63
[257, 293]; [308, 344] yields 0.70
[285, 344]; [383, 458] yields 1.51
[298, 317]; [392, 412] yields 1.76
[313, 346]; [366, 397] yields 1.43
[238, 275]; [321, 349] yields 0.68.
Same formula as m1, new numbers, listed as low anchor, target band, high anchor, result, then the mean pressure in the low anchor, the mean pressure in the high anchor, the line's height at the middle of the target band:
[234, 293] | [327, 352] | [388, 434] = 7.7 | 6.39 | 6.68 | 6.54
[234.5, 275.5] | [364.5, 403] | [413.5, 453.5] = 2.2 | 6.78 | 6.66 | 6.69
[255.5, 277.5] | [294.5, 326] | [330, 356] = 8.1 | 6.76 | 4.22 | 5.31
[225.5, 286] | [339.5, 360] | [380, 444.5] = 9.5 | 6.64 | 6.66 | 6.65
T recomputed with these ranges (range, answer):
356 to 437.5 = 6.19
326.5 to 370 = 4.32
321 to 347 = 4.73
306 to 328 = 3.69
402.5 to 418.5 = 6.67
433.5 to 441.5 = 6.63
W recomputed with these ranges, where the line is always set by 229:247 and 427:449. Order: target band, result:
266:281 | 0.024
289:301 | 0.399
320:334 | 0.367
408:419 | 0.002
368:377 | 0.143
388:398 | -0.004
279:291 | 0.261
